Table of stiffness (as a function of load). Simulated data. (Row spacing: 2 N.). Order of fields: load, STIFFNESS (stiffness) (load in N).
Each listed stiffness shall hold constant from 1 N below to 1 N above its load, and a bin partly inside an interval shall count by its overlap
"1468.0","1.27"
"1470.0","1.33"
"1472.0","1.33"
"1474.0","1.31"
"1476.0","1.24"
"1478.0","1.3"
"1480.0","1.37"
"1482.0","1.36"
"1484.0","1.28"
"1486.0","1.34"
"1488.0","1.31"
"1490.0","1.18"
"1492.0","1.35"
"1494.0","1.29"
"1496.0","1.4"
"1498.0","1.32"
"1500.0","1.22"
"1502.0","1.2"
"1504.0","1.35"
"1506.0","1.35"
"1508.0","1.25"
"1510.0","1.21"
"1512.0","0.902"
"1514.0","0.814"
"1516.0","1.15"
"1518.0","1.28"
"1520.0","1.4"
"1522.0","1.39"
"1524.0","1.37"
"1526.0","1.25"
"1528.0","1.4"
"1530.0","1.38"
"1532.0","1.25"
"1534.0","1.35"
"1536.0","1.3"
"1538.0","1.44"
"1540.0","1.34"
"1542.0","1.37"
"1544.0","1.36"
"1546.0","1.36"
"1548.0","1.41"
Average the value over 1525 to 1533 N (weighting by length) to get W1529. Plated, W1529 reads 1.32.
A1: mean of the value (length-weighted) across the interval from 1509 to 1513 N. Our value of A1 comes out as 1.06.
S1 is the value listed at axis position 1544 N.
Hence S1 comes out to 1.36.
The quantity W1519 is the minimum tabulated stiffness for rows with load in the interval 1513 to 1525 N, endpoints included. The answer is 0.814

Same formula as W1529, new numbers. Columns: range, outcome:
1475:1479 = 1.27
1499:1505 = 1.26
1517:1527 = 1.34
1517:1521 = 1.34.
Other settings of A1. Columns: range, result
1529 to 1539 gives 1.34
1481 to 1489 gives 1.32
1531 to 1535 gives 1.3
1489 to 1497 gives 1.3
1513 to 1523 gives 1.21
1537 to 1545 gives 1.38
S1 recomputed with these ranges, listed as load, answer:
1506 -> 1.35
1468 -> 1.27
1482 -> 1.36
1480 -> 1.37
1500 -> 1.22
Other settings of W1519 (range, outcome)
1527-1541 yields 1.25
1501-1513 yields 0.902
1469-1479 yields 1.24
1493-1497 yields 1.29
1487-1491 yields 1.18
